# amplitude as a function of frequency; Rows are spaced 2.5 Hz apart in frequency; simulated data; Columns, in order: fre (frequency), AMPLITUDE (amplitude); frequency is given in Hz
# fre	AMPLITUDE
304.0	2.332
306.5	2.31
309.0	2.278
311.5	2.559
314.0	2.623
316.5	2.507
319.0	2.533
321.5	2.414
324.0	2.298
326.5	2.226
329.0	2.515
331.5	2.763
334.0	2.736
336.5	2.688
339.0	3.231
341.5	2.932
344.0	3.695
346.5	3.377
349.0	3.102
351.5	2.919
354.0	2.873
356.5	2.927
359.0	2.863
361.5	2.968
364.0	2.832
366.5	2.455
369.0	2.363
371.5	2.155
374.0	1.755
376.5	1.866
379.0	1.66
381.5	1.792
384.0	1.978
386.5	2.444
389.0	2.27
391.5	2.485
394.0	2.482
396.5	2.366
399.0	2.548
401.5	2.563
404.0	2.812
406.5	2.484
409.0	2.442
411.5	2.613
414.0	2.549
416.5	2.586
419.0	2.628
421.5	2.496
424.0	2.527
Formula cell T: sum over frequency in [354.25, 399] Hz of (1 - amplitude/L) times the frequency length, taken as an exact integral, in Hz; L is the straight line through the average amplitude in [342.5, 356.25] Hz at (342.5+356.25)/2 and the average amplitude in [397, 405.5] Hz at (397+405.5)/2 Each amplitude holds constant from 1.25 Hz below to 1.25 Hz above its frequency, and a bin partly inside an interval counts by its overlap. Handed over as 8.2 Hz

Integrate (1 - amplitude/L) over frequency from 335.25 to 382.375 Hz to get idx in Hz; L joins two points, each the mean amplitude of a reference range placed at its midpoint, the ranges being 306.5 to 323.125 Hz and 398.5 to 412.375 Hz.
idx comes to -2.69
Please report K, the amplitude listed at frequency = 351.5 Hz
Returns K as 2.919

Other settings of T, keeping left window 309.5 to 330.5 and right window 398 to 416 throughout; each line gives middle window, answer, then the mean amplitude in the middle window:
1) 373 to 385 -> 3.45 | 1.81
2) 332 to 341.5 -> -1.54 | 2.88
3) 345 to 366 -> -3.93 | 2.97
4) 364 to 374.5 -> 0.97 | 2.29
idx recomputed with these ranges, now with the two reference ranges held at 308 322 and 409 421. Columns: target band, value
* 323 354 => -4.5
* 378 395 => 2.6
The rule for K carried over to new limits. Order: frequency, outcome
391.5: 2.485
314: 2.623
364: 2.832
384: 1.978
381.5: 1.792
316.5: 2.507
